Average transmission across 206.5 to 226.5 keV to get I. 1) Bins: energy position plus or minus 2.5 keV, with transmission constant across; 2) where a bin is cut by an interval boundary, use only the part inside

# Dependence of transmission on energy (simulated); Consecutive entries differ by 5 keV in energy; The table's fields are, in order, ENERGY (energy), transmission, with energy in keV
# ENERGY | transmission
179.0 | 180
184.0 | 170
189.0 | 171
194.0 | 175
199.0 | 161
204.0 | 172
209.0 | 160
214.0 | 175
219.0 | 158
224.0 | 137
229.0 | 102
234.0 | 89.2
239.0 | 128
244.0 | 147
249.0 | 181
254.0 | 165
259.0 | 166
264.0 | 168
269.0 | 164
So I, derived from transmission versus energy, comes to 158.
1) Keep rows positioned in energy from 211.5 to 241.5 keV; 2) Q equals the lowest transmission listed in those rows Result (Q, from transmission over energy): 89.2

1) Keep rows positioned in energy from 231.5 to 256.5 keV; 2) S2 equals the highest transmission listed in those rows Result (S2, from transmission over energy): 181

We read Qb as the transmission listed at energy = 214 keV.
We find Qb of 175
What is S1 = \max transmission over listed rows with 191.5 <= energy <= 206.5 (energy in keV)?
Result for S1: 175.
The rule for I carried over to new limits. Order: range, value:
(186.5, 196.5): 173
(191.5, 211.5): 167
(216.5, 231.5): 132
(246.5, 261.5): 171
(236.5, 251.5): 152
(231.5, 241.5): 109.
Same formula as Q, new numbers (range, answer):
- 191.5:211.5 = 160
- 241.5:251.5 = 147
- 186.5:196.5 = 171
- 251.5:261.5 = 165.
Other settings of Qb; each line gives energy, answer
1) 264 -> 168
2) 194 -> 175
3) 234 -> 89.2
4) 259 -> 166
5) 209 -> 160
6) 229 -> 102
